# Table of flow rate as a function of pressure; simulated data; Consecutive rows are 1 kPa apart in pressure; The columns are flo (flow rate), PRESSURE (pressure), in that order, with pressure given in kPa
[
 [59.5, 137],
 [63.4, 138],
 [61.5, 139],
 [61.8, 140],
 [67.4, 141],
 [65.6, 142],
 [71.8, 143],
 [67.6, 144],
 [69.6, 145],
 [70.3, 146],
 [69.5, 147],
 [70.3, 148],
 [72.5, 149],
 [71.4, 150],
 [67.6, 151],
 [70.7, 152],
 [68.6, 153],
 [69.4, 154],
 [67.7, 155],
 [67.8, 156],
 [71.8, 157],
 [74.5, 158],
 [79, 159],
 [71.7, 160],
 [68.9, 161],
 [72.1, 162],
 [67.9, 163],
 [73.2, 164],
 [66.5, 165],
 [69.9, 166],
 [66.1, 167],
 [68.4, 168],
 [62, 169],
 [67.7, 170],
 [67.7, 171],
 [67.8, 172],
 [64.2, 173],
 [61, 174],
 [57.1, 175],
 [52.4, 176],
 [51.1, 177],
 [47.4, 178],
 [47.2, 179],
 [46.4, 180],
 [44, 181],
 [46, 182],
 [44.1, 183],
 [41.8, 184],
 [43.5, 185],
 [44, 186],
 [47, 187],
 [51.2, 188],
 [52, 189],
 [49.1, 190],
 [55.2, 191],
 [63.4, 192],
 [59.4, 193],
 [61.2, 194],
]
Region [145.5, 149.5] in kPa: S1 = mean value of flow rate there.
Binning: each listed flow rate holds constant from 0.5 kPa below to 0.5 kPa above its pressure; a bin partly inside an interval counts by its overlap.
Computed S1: 70.7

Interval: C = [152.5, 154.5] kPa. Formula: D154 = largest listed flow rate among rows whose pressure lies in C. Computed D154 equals 69.4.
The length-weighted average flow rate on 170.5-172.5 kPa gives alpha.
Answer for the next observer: 67.8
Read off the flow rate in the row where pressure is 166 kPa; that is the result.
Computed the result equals 69.9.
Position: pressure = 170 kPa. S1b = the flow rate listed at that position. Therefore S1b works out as 67.7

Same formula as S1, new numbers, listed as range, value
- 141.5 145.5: 68.6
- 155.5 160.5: 73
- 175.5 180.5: 48.9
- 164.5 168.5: 67.7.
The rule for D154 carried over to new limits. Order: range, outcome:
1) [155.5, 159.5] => 79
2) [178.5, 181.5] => 47.2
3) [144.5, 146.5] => 70.3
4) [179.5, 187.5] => 47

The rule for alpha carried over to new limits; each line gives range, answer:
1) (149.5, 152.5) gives 69.9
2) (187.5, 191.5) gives 51.9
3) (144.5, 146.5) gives 69.9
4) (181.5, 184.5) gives 44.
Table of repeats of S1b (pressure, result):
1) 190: 49.1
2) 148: 70.3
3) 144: 67.6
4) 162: 72.1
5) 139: 61.5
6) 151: 67.6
